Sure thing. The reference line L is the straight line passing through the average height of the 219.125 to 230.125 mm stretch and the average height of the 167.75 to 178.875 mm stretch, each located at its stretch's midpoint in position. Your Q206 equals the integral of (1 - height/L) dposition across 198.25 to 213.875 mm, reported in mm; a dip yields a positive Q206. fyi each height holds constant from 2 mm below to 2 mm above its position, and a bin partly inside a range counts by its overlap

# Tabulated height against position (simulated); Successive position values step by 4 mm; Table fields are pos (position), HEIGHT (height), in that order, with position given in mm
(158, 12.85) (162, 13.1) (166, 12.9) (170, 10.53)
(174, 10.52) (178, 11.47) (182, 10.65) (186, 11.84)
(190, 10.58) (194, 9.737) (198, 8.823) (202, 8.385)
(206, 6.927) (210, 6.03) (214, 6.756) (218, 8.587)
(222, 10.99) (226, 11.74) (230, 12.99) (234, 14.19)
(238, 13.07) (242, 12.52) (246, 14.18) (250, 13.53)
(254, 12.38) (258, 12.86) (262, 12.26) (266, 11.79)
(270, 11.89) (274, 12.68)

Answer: 5.5 mm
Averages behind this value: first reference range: 10.8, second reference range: 11.5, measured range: 7.26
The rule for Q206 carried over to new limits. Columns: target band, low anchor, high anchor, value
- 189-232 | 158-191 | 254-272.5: 9.6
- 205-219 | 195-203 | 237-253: 4.3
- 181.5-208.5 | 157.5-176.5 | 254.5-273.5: 5.8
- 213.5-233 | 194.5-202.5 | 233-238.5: 2.4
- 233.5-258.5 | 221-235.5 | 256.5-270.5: -1.7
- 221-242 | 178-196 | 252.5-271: -1.8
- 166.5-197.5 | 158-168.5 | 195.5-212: -1.3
